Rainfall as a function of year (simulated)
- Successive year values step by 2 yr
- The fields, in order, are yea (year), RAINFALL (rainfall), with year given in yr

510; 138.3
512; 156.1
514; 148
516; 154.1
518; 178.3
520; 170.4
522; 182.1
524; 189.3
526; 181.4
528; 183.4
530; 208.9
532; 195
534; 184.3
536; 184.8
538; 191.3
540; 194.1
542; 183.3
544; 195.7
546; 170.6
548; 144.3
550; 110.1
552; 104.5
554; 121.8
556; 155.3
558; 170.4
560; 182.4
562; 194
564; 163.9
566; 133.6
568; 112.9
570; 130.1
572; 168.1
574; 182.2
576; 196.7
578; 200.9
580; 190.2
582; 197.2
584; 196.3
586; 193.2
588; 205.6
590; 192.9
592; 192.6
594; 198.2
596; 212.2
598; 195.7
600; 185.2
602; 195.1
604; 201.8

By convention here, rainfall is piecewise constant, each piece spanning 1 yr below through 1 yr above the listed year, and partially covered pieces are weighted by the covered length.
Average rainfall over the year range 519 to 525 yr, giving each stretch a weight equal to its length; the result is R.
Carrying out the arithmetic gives 181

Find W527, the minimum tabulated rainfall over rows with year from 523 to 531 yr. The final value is 181.4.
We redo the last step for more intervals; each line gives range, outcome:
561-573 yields 112.9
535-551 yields 110.1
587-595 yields 192.6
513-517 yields 148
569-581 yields 130.1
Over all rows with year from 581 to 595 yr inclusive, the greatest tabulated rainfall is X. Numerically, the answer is 205.6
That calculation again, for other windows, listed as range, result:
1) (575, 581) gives 200.9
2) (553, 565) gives 194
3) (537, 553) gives 195.7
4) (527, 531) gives 208.9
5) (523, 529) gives 189.3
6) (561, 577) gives 196.7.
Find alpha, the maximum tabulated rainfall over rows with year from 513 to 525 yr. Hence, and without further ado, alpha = 189.3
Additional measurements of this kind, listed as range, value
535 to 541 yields 194.1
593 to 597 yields 212.2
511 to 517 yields 156.1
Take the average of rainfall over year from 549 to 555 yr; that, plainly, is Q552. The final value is 112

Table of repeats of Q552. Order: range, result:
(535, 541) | 190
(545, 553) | 132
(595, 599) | 204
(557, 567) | 169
